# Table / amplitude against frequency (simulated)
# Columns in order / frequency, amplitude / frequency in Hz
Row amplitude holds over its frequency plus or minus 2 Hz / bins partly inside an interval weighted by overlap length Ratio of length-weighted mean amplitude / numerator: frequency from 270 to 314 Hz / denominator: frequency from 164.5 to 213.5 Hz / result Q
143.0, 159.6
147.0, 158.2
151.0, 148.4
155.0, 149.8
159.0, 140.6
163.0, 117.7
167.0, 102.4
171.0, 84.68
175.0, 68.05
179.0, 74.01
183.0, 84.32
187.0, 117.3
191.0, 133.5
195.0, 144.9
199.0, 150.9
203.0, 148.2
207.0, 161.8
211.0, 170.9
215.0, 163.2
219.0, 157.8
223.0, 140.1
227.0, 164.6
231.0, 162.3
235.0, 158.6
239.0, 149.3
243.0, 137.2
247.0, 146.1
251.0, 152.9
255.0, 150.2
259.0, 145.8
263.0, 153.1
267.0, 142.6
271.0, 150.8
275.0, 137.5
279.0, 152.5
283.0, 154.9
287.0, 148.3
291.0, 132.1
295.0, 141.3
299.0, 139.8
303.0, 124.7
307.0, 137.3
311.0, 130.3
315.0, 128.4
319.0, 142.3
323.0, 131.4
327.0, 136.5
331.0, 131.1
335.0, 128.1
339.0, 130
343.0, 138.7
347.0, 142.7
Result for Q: 1.2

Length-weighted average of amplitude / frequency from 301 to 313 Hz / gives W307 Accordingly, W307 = 131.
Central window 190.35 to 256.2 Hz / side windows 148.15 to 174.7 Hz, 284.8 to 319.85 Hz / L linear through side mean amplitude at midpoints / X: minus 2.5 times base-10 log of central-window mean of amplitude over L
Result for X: -0.19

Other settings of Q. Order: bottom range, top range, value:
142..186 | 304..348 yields 1.15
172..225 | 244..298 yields 1.12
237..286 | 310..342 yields 0.90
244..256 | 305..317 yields 0.89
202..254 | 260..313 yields 0.92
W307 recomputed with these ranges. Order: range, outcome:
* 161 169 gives 110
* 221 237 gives 156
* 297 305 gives 132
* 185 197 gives 132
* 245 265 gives 150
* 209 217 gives 167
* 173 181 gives 71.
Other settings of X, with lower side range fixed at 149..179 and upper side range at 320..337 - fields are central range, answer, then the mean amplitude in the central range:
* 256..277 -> -0.17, 146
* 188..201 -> -0.21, 141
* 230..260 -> -0.22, 150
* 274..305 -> -0.11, 142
